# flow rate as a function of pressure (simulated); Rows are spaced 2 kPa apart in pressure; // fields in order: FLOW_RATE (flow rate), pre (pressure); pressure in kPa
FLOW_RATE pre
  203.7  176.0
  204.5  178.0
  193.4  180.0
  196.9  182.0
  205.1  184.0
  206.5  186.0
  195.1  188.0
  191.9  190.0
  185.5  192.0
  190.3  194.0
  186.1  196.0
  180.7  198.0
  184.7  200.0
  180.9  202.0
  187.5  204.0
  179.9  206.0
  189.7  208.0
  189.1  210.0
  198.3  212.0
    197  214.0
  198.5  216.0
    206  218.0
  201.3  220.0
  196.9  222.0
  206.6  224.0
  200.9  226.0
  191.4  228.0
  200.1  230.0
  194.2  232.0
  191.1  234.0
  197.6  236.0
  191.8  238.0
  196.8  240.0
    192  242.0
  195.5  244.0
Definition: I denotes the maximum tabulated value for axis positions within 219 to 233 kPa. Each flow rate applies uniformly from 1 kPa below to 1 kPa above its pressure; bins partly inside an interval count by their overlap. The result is 206.6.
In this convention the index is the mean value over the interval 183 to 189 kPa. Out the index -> 202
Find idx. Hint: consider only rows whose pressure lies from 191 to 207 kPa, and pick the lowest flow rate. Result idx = 179.9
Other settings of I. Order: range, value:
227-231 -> 200.1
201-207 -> 187.5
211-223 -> 206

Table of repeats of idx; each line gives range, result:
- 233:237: 191.1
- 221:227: 196.9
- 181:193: 185.5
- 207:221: 189.1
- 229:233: 194.2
